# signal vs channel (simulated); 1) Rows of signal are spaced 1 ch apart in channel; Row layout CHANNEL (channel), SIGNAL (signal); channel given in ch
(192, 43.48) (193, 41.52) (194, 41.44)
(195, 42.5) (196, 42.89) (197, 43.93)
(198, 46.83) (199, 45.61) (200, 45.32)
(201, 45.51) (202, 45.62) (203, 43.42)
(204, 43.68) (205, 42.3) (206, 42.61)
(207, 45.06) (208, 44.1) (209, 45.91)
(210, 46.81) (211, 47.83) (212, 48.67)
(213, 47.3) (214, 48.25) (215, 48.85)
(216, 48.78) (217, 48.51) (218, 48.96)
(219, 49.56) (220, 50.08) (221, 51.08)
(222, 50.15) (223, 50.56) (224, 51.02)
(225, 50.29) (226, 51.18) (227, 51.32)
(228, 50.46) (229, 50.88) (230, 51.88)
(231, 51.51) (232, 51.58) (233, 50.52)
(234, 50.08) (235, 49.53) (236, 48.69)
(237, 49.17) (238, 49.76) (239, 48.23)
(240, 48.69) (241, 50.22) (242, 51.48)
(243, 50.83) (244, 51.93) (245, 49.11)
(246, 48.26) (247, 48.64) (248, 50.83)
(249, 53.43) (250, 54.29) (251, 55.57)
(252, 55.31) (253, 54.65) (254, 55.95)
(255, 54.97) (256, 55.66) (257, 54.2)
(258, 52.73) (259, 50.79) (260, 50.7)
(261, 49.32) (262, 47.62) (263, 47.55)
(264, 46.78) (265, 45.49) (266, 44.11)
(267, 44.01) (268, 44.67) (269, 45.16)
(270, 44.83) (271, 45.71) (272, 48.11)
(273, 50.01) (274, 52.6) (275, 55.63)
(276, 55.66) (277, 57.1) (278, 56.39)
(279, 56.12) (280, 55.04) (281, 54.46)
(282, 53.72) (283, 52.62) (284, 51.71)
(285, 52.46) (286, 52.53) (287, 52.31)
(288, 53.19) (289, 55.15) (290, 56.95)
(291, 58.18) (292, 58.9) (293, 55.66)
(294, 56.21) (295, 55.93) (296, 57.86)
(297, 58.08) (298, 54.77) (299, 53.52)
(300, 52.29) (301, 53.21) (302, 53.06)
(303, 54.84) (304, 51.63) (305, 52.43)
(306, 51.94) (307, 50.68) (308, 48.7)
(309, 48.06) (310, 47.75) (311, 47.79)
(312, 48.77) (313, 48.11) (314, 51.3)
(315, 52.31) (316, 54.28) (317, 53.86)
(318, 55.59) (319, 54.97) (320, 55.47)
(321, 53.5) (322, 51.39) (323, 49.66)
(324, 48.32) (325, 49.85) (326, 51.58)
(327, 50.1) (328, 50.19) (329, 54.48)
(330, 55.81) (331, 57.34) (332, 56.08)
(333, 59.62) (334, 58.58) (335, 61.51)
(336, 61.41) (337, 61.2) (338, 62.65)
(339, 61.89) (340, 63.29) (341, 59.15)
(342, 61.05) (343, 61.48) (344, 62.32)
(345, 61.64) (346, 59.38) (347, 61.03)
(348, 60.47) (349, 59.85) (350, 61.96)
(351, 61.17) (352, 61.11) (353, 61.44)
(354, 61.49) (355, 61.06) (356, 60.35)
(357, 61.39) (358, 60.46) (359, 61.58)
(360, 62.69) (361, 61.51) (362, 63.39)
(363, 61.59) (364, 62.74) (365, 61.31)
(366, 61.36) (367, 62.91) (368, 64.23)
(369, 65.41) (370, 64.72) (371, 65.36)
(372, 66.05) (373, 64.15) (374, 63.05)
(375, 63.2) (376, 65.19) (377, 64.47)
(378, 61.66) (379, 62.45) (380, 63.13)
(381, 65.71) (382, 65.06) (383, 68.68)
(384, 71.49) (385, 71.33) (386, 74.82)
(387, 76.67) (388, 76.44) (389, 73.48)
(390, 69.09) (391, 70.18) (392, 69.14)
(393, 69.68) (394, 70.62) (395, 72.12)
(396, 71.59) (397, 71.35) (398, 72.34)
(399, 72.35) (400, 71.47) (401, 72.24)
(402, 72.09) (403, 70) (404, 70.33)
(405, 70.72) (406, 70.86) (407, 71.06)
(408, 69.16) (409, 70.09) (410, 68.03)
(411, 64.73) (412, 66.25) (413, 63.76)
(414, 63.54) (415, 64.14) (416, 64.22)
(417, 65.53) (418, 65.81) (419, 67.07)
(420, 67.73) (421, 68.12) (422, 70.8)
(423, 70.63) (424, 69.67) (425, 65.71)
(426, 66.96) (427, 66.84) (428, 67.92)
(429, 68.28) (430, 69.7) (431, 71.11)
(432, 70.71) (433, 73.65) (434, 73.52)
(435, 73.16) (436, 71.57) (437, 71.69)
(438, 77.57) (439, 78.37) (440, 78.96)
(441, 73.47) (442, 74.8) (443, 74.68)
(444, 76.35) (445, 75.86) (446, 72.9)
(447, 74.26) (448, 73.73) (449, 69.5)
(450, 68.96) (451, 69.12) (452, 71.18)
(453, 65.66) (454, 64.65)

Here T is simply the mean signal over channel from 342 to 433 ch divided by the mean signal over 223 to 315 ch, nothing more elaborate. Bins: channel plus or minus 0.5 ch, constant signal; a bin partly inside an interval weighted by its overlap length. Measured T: 1.29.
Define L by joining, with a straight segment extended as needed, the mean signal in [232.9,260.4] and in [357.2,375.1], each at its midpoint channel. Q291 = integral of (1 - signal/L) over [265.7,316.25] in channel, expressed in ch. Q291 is 3.2 ch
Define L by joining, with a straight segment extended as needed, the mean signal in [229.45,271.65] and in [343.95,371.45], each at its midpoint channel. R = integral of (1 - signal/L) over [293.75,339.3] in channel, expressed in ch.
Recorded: 2.8 ch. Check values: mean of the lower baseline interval 50.1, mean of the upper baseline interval 61.9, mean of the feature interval 53.8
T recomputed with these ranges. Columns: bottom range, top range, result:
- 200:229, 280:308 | 1.13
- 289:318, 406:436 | 1.28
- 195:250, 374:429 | 1.42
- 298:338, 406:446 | 1.32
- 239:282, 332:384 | 1.22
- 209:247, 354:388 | 1.30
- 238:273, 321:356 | 1.16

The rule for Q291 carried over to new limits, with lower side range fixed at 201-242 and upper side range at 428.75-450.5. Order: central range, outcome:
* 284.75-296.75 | 0.2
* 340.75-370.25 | 1.0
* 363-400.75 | -0.5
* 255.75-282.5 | 1.7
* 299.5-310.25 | 1.2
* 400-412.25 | 0.0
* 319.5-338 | 1.8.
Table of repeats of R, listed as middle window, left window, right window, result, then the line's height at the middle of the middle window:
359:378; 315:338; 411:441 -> -0.7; 61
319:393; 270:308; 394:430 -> 0.2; 61.9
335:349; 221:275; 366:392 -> 0.2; 62.3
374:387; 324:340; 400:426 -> -0.6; 63.6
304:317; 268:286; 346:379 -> 1.3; 56.1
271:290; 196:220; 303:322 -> -1.3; 50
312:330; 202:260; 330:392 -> 2.2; 59.3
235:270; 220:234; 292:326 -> 0.8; 51.4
